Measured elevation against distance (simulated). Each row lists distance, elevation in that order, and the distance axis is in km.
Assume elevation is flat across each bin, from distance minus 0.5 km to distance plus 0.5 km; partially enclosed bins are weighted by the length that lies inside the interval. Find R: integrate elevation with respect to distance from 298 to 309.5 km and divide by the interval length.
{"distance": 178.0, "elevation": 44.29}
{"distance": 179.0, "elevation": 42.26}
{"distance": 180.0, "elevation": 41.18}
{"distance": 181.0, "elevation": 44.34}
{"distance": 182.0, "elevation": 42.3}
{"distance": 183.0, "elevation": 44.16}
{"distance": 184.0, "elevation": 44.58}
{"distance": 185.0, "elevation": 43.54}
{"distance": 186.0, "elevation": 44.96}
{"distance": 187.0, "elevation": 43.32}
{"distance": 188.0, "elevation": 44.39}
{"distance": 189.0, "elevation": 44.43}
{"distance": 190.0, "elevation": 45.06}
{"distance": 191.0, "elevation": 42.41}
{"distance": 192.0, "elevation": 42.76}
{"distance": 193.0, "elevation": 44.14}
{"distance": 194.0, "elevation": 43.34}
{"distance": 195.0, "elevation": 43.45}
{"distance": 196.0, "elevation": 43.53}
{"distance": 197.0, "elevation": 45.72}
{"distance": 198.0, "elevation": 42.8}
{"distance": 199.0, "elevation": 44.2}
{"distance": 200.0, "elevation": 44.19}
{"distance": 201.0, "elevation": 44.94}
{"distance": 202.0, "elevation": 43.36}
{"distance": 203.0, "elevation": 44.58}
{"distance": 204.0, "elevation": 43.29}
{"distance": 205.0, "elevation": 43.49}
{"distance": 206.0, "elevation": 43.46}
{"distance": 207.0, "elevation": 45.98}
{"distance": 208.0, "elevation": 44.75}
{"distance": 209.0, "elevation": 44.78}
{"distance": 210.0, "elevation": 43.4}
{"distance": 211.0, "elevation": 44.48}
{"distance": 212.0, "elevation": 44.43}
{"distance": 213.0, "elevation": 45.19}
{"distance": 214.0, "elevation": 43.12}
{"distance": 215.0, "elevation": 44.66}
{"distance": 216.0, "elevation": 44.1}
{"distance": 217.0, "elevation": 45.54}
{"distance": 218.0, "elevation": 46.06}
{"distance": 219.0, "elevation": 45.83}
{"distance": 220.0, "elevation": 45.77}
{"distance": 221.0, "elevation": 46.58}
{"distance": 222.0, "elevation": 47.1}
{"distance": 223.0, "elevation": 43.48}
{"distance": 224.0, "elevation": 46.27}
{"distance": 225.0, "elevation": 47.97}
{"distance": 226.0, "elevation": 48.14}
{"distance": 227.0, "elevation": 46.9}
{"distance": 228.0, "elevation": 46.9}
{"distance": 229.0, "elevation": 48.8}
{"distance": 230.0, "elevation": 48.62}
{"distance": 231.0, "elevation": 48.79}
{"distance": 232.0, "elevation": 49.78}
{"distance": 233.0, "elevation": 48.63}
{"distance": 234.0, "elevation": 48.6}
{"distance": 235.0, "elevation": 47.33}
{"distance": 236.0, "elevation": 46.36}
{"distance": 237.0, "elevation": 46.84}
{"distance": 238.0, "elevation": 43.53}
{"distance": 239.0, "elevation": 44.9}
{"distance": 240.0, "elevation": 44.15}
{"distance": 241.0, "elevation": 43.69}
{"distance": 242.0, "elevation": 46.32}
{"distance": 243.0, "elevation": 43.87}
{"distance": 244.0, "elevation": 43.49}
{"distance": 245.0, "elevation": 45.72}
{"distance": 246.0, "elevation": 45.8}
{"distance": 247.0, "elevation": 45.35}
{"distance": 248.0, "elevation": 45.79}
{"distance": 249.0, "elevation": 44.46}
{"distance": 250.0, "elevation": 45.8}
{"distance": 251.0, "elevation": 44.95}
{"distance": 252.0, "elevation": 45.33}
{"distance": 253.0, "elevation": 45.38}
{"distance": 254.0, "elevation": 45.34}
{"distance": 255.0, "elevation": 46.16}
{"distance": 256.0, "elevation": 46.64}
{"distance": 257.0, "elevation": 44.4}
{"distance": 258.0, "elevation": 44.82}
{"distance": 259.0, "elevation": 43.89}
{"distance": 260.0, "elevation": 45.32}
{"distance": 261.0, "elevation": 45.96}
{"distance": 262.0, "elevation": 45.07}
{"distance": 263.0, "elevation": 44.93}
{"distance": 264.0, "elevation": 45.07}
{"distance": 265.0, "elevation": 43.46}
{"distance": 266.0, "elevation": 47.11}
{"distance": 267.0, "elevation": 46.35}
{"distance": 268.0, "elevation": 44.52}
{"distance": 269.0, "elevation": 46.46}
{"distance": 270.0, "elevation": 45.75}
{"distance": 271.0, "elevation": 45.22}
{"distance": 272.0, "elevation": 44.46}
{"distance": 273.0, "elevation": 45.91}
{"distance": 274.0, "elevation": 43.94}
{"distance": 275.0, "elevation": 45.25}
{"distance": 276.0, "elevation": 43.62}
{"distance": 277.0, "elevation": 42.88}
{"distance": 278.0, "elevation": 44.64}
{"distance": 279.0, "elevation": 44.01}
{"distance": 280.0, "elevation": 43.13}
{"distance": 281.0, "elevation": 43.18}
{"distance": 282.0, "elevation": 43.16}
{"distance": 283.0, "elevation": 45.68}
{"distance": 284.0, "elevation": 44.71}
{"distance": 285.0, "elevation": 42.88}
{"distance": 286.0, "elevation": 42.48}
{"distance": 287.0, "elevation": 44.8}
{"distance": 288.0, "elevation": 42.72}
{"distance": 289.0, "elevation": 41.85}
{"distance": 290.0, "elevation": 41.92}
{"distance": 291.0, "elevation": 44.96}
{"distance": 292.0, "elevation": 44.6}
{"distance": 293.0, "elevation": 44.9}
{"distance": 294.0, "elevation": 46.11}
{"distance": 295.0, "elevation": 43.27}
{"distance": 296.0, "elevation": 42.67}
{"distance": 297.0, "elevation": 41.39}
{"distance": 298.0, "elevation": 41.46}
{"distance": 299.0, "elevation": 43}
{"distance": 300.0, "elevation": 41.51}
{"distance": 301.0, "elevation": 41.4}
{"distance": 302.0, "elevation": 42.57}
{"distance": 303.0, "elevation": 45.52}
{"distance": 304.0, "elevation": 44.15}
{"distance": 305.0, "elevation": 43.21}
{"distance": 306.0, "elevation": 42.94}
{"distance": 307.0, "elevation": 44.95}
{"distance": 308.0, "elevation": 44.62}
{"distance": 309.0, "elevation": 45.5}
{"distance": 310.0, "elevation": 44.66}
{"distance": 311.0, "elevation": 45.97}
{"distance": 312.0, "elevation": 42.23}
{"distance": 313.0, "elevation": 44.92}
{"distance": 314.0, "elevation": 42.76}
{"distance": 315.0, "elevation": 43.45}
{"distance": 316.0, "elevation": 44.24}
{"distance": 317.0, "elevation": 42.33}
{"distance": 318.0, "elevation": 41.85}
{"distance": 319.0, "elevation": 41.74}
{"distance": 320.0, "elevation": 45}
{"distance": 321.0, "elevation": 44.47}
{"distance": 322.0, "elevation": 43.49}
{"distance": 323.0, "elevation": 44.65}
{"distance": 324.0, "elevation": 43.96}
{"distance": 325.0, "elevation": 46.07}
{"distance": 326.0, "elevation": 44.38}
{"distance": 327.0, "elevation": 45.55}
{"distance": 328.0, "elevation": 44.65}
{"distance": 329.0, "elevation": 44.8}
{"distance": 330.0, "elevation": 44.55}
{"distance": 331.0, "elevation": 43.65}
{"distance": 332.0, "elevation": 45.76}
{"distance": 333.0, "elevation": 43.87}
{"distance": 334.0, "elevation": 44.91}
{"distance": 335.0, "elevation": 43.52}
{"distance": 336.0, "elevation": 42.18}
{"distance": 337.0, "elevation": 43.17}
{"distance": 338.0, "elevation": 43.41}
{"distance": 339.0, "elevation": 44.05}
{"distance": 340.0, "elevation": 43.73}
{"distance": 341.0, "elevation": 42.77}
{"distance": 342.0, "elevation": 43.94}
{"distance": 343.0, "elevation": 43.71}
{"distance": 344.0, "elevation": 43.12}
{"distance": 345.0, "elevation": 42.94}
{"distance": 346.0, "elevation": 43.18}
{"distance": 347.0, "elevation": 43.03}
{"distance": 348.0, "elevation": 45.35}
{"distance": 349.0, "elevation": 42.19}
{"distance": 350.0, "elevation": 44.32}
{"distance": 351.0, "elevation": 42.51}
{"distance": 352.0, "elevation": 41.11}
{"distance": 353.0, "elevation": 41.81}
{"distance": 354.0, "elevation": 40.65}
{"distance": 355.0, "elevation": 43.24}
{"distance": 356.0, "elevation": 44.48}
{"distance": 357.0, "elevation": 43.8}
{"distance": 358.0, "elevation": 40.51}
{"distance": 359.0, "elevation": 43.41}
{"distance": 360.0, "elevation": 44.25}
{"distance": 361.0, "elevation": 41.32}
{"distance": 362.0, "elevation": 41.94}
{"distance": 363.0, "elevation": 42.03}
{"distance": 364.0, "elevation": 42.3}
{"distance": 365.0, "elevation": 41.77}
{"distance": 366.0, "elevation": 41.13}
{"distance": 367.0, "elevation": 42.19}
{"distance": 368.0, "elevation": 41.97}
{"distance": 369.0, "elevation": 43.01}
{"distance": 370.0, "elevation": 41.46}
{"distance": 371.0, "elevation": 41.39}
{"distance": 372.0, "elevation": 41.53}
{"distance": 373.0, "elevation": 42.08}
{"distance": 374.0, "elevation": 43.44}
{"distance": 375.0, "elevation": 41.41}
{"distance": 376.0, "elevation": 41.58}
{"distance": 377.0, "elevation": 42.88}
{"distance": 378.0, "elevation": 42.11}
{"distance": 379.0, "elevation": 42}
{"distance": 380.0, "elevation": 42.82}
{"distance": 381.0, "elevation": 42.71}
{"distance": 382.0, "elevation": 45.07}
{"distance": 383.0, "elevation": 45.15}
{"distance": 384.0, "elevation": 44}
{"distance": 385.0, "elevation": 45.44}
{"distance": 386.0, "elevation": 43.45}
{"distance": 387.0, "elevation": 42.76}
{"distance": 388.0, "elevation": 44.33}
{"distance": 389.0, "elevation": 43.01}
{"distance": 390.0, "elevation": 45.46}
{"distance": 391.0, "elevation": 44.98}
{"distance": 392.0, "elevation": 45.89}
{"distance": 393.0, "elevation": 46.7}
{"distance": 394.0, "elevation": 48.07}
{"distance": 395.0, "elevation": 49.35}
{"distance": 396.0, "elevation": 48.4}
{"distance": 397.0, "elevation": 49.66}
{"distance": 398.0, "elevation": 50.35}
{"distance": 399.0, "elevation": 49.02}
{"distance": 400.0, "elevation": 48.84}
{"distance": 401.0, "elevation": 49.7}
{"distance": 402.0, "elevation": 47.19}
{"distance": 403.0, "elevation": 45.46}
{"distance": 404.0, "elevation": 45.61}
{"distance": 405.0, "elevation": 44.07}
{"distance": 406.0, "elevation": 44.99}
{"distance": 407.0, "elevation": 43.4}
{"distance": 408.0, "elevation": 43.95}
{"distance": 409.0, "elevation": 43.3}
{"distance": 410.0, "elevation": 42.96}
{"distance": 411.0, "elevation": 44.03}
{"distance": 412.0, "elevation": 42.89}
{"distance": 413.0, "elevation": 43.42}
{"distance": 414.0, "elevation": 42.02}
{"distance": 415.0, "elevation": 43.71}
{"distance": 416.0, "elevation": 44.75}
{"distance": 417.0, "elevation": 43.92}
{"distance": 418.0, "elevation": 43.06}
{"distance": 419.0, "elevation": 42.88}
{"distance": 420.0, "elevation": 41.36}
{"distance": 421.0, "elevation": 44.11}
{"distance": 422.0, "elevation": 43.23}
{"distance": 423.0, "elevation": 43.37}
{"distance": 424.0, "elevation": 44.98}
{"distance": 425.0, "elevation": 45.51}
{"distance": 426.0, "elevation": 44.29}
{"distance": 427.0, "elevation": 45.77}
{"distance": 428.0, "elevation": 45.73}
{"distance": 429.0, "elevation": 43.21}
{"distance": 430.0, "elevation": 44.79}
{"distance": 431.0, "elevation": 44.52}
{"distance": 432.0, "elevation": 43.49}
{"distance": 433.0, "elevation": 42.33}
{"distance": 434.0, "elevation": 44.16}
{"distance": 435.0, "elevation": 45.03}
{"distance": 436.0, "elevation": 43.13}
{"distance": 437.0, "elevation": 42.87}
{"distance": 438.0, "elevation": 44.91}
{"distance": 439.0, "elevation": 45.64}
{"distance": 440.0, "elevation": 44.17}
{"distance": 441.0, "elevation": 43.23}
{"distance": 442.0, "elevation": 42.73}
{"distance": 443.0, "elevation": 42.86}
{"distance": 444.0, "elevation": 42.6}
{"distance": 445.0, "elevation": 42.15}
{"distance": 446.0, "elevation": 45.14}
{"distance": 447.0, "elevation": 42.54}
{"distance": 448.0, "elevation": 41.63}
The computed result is 43.5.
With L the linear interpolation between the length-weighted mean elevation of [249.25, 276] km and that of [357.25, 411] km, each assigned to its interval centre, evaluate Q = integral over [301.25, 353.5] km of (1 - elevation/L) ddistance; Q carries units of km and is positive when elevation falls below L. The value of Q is 1.0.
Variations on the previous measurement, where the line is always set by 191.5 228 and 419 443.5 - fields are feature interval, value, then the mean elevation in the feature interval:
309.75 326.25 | 0.2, 43.9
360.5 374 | 0.7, 41.9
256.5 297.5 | 0.2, 44.3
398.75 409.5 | -0.4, 45.9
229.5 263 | -0.8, 45.8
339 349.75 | 0.2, 43.4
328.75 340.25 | 0.1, 44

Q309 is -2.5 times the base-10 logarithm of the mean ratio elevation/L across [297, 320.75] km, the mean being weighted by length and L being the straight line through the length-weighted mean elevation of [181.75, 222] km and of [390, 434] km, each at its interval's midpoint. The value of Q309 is 0.03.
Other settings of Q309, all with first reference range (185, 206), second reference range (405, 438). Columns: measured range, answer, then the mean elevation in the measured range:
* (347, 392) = 0.024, 42.9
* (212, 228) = -0.046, 45.8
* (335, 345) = 0.013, 43.3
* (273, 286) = -0.002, 43.9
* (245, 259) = -0.036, 45.4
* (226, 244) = -0.067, 46.7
